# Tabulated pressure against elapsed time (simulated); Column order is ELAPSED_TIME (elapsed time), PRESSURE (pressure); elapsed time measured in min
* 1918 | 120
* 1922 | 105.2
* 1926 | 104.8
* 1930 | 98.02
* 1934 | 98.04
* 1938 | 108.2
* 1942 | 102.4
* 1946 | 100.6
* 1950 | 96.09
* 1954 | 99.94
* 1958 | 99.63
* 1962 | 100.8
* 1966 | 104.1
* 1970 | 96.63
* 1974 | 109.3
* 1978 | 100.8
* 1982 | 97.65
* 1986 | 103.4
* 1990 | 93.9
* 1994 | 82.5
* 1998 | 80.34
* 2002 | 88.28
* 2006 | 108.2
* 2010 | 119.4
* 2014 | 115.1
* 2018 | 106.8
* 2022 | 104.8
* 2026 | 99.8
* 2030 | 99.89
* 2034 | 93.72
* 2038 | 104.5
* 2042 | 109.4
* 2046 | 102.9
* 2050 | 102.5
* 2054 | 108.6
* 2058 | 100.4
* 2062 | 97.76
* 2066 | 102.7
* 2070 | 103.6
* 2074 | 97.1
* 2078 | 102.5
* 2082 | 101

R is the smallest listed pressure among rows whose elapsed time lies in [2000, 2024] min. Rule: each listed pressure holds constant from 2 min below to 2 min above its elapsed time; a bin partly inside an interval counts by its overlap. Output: 88.28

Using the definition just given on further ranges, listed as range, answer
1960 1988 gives 96.63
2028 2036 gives 93.72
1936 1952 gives 96.09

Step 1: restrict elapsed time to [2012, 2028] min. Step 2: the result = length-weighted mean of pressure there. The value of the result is 107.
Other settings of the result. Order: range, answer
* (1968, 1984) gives 101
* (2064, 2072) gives 103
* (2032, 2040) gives 99.1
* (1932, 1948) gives 102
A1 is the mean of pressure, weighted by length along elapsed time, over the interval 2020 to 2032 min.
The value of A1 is 101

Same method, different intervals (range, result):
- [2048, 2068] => 102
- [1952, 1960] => 99.8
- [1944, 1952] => 98.3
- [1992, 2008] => 89.8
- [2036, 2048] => 106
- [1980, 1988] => 101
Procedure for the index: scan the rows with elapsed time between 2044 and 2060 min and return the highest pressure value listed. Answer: 108.6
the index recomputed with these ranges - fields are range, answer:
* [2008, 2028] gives 119.4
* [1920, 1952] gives 108.2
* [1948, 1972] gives 104.1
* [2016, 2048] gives 109.4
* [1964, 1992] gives 109.3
